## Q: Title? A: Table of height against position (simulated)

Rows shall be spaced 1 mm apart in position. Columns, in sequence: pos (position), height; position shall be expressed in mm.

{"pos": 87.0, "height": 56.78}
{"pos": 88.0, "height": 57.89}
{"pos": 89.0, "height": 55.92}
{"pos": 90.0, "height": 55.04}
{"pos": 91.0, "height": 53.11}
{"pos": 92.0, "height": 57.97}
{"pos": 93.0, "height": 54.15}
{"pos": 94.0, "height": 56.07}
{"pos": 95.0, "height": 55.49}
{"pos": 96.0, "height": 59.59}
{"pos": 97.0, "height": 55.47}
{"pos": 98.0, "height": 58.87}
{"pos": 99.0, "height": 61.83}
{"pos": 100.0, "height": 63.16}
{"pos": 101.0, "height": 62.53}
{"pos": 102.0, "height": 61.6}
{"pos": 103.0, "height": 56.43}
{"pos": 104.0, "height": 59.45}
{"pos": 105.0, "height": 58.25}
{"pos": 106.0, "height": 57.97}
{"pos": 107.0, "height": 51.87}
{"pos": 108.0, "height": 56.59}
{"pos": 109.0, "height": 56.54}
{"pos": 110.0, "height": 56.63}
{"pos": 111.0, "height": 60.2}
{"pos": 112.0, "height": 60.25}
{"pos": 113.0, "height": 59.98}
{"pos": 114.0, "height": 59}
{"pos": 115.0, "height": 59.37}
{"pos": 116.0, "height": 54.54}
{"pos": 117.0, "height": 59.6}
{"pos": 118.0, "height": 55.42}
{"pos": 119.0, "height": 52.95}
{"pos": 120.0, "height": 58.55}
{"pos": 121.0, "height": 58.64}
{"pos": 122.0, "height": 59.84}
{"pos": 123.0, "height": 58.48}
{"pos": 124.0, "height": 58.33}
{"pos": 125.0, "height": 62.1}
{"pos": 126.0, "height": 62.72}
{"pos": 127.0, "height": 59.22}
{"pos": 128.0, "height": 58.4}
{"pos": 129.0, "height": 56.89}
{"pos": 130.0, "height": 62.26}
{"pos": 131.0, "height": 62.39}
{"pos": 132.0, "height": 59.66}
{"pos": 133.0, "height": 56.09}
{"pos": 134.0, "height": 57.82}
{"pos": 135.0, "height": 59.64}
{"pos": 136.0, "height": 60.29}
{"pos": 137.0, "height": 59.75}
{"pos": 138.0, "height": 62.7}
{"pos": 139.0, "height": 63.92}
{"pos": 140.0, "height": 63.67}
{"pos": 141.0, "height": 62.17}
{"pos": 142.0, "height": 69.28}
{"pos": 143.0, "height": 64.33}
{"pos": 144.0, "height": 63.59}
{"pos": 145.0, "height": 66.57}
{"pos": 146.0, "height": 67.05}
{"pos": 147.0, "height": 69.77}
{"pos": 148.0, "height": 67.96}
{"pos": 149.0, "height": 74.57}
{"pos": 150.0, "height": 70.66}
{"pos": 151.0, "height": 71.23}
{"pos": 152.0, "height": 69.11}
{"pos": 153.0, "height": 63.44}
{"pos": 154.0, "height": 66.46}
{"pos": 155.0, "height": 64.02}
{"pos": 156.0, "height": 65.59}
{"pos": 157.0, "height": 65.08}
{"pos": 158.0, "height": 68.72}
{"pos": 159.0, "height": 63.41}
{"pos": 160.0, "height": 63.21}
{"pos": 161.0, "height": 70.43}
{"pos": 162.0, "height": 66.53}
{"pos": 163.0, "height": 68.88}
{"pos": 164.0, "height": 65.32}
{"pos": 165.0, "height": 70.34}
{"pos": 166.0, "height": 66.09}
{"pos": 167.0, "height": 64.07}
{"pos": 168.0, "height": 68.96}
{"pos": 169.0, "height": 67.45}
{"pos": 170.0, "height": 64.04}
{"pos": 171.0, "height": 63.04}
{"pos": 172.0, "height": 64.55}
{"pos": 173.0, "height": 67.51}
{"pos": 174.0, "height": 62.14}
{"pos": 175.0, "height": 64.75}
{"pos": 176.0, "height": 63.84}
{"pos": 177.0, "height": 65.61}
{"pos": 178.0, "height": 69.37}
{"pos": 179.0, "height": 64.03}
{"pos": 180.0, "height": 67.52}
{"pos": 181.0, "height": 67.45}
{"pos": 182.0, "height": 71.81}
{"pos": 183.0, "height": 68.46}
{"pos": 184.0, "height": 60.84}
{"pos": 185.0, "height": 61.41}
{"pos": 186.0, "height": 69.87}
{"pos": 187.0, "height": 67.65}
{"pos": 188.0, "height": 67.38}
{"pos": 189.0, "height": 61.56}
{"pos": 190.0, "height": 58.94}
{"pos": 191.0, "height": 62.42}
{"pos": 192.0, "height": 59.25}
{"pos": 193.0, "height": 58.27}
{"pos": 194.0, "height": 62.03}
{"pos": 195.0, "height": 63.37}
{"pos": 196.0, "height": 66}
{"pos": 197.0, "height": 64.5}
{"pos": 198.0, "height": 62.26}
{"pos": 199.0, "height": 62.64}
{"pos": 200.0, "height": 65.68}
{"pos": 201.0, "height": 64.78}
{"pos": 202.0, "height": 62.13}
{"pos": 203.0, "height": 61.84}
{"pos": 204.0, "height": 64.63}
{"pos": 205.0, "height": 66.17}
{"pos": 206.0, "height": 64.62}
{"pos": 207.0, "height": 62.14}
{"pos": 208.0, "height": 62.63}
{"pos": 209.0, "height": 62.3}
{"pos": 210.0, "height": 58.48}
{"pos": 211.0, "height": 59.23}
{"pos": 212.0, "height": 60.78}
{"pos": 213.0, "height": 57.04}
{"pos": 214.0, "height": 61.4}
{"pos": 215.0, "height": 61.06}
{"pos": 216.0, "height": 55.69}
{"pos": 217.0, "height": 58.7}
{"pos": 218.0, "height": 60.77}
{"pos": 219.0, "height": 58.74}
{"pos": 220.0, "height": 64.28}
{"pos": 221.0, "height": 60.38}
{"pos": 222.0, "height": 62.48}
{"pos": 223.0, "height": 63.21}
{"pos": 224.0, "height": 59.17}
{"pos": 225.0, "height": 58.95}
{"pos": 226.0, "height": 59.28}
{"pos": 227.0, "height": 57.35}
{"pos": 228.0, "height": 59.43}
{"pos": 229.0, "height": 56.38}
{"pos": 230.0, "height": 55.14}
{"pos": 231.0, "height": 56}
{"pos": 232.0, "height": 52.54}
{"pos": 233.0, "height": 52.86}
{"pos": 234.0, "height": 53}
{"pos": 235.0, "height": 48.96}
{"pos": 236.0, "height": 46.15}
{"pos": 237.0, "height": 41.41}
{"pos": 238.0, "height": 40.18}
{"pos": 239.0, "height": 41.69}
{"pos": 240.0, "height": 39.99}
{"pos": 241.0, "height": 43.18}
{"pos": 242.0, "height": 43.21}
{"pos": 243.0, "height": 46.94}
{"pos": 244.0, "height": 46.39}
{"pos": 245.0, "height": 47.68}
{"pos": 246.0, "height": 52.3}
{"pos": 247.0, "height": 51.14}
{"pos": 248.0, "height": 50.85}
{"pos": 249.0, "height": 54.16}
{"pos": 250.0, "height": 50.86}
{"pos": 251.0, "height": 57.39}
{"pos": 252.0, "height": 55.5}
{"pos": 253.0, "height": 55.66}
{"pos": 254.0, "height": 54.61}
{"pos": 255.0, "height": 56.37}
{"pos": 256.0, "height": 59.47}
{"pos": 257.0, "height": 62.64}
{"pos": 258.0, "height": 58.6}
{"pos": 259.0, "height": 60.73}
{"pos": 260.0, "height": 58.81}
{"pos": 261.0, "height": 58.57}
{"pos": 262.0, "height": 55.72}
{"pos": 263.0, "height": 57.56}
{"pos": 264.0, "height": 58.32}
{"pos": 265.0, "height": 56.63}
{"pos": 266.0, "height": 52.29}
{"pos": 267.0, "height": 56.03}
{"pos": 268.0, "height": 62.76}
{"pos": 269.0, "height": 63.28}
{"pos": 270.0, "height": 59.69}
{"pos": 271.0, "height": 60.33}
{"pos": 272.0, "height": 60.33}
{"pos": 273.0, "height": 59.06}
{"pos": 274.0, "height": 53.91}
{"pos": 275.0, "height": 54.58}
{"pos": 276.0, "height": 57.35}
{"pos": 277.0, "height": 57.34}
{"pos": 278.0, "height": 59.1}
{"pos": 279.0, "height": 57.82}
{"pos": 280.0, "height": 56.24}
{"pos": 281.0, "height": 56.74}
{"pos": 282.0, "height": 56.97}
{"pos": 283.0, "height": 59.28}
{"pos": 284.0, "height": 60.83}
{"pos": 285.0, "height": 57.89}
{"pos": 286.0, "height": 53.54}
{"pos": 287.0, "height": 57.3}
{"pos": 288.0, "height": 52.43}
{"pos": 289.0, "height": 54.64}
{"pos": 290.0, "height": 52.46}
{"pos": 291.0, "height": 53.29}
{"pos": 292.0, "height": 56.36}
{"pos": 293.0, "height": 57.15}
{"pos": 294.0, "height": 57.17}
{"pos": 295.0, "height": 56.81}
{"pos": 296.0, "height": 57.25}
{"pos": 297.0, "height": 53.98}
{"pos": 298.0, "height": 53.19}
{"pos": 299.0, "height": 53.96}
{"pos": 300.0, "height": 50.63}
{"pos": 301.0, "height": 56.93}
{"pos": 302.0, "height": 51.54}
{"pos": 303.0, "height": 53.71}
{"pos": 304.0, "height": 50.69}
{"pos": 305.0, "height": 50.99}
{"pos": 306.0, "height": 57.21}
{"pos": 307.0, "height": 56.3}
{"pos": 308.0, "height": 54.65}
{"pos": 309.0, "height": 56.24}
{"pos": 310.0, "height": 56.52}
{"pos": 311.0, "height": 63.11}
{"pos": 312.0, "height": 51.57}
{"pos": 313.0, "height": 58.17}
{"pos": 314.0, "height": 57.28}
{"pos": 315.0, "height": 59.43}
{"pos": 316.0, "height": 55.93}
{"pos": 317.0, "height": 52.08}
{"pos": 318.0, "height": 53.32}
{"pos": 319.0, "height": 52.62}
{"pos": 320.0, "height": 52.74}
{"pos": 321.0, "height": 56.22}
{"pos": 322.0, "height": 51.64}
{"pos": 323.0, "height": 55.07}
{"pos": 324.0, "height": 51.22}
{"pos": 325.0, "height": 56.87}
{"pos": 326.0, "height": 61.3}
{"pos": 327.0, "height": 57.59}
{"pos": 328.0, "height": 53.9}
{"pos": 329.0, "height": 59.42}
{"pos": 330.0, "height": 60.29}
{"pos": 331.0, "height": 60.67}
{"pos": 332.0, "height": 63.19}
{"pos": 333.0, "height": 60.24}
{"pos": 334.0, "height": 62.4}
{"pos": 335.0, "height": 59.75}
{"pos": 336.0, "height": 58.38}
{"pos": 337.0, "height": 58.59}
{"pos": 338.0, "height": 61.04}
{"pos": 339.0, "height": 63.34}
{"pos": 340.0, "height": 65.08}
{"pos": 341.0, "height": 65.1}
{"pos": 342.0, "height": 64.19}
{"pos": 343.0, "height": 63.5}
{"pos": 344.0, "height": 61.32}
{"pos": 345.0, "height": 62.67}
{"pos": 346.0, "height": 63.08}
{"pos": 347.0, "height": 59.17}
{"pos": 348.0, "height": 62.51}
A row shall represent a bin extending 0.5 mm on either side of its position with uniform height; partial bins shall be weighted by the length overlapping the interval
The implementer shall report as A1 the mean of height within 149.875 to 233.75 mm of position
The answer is 63.2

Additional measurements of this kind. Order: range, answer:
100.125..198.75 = 63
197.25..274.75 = 56.7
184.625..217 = 62.4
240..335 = 55.7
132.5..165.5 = 65.5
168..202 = 64.6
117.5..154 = 62.5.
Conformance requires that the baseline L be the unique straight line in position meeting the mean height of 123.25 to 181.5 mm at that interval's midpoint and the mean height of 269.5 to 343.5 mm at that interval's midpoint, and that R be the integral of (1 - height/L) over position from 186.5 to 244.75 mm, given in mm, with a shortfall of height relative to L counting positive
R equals 3.6 mm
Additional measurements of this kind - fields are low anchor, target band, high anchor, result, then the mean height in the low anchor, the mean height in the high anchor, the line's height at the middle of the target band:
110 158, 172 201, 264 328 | -2.08 mm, 62.2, 56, 60.2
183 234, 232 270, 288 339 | 3.99 mm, 61.1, 56.1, 59.1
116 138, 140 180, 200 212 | -3.93 mm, 59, 62.7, 60.5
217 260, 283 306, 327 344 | 1.26 mm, 53.8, 61.1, 58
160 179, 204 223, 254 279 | 0.44 mm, 66.1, 58.2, 62.5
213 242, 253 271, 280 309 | -1.16 mm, 54.4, 55.2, 54.8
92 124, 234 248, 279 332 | 2.65 mm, 58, 55.7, 56.5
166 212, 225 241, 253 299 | 2.63 mm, 64.2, 57.2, 60.6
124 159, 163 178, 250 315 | -0.81 mm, 63.9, 56.6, 62.4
